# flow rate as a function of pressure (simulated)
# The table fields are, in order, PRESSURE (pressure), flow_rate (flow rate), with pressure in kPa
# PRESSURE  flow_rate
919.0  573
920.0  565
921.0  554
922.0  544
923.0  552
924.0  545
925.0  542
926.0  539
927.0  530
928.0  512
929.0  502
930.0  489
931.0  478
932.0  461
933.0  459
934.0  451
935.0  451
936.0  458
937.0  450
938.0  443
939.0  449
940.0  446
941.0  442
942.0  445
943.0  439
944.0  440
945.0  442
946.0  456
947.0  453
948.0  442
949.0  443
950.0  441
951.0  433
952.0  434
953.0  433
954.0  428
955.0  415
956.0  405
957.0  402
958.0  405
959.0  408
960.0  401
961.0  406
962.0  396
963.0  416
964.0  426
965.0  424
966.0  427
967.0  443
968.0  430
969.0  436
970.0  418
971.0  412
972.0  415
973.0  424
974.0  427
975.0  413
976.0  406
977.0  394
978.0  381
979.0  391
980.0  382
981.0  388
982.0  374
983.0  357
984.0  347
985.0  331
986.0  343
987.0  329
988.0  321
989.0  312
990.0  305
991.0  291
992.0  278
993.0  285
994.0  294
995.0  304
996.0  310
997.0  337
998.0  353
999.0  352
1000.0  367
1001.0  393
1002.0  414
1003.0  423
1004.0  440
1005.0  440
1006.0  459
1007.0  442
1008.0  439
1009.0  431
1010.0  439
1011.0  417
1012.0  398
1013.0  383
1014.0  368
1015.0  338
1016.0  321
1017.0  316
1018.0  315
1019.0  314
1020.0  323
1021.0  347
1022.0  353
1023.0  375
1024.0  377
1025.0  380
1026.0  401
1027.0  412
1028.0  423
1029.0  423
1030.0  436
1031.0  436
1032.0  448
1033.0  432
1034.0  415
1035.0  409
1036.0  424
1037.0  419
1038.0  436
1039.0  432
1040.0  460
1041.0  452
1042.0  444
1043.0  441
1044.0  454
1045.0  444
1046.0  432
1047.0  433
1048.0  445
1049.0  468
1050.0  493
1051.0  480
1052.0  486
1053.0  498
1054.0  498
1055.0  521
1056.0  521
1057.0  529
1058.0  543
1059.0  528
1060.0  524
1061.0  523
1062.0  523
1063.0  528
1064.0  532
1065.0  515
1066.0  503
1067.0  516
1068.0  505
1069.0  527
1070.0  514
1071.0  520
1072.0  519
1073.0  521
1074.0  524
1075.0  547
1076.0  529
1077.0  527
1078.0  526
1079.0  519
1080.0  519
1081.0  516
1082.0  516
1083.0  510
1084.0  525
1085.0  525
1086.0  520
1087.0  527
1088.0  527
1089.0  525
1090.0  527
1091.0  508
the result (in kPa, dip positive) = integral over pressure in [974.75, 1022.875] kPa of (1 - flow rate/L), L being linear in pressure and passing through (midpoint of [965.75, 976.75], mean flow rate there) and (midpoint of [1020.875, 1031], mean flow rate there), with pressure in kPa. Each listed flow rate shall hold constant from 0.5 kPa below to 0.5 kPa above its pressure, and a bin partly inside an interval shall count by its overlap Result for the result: 5.4 kPa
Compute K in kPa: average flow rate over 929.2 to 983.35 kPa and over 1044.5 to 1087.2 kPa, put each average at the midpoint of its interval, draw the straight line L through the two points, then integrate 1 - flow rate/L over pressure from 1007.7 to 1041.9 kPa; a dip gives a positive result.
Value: 5.8 kPa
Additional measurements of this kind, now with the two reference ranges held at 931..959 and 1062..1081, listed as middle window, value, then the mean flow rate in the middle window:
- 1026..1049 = 3.0 kPa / 434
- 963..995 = 6.0 kPa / 374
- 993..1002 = 2.5 kPa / 340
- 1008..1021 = 3.2 kPa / 366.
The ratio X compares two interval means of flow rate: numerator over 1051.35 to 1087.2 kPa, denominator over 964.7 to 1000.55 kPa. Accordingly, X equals 1.4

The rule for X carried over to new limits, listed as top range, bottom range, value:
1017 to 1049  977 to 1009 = 1.13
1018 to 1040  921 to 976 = 0.89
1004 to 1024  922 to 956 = 0.82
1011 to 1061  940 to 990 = 1.05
